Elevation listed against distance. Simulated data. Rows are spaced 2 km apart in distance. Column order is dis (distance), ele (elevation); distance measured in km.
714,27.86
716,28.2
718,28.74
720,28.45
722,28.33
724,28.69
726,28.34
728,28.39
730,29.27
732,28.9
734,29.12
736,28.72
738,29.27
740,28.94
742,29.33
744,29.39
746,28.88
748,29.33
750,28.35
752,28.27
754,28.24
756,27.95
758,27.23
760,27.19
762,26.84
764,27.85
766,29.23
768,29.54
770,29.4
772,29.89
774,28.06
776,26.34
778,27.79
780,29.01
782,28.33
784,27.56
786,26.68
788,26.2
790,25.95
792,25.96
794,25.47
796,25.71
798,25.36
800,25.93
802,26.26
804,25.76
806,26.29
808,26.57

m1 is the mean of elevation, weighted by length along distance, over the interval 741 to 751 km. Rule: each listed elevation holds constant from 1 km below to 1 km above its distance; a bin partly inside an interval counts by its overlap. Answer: 29.1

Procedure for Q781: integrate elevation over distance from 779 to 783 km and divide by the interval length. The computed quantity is 28.7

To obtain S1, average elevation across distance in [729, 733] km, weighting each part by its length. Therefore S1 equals 29.1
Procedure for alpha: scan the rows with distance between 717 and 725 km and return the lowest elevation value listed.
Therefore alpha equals 28.33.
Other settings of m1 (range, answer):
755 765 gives 27.4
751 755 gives 28.3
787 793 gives 26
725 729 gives 28.4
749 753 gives 28.3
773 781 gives 27.8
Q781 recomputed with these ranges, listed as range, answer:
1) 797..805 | 25.8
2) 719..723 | 28.4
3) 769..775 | 29.1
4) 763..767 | 28.5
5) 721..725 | 28.5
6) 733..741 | 29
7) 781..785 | 27.9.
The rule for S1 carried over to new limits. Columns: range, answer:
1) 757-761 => 27.2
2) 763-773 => 29.2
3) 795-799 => 25.5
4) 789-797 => 25.8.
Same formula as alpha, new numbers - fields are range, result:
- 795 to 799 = 25.36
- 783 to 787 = 26.68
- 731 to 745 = 28.72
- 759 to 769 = 26.84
